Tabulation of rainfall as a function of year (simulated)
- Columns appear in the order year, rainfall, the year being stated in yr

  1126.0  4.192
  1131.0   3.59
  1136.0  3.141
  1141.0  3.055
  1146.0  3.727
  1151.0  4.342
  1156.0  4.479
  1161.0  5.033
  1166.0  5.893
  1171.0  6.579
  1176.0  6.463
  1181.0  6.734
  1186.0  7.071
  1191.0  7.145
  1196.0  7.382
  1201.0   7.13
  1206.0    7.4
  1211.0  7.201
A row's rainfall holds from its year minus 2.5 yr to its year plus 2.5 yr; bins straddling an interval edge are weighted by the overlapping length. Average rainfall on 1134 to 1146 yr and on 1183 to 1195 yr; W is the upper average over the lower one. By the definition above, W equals 2.21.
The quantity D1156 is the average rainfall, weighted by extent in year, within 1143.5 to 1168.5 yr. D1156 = 4.69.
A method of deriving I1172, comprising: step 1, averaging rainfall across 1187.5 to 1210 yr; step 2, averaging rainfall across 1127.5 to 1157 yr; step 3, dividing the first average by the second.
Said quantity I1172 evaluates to 1.96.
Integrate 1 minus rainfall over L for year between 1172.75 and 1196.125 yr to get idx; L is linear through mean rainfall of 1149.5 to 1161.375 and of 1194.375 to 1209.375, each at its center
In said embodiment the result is -2.4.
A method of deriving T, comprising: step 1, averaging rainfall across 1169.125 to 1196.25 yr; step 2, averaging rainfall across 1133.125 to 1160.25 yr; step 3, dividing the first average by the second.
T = 1.8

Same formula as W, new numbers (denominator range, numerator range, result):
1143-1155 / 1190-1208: 1.80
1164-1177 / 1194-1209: 1.16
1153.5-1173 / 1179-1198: 1.30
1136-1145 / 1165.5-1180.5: 2.01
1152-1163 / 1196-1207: 1.55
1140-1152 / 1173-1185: 1.79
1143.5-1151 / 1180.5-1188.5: 1.77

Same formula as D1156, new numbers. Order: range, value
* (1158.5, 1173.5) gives 5.83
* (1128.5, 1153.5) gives 3.57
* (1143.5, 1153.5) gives 4.03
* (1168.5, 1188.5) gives 6.71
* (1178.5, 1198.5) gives 7.08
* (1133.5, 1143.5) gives 3.1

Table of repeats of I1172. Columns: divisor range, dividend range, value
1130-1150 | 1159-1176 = 1.73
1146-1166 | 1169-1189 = 1.44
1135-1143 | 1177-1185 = 2.18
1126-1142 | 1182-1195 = 2.07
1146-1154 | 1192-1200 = 1.75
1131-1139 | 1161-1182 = 1.90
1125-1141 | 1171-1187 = 1.92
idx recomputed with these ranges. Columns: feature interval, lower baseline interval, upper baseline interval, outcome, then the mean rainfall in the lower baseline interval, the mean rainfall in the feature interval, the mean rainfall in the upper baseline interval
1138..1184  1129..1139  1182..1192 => 1.3 yr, 3.34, 5.14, 7.05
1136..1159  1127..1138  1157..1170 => 3.2 yr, 3.49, 3.84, 5.48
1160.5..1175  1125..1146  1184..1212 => -1.6 yr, 3.47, 6.01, 7.23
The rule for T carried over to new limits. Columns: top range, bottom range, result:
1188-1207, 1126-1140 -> 2.08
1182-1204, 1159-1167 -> 1.32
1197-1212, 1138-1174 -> 1.53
